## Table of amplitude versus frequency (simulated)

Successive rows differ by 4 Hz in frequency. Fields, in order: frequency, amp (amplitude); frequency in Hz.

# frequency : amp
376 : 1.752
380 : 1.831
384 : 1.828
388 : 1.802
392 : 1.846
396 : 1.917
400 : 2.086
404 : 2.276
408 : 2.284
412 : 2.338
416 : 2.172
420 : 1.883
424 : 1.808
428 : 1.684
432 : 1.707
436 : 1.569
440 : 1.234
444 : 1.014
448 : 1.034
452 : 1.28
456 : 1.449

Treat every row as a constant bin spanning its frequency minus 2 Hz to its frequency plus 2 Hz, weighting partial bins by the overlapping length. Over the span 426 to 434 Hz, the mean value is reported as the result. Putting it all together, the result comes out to 1.7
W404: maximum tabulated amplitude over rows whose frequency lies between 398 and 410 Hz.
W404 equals 2.284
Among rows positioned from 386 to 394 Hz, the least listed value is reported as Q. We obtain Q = 1.802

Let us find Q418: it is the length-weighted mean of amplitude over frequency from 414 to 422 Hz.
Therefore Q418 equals 2.03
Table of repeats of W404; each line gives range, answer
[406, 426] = 2.338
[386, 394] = 1.846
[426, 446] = 1.707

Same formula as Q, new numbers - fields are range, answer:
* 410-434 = 1.684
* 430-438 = 1.569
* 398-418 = 2.086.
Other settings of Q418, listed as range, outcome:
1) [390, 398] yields 1.88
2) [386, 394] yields 1.82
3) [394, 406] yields 2.09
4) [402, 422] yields 2.19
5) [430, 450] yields 1.31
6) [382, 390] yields 1.81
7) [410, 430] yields 1.98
